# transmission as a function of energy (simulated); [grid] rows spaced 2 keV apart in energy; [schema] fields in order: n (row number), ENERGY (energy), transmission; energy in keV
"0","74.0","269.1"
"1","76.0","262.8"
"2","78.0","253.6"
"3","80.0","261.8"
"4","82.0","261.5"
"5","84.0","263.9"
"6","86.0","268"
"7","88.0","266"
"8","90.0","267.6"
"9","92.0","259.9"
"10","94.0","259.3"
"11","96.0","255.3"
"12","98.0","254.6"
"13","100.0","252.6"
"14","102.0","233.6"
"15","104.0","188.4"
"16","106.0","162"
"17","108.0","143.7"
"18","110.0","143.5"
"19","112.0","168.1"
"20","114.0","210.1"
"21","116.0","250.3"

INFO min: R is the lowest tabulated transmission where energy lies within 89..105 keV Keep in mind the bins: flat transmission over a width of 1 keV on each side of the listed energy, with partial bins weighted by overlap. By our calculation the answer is 188.4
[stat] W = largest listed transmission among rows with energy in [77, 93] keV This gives 268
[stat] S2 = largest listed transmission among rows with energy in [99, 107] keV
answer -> 252.6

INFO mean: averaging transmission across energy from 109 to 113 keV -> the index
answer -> 156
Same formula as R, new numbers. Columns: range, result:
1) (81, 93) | 259.9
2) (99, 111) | 143.5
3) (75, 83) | 253.6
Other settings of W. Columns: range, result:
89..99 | 267.6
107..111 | 143.7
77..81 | 261.8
